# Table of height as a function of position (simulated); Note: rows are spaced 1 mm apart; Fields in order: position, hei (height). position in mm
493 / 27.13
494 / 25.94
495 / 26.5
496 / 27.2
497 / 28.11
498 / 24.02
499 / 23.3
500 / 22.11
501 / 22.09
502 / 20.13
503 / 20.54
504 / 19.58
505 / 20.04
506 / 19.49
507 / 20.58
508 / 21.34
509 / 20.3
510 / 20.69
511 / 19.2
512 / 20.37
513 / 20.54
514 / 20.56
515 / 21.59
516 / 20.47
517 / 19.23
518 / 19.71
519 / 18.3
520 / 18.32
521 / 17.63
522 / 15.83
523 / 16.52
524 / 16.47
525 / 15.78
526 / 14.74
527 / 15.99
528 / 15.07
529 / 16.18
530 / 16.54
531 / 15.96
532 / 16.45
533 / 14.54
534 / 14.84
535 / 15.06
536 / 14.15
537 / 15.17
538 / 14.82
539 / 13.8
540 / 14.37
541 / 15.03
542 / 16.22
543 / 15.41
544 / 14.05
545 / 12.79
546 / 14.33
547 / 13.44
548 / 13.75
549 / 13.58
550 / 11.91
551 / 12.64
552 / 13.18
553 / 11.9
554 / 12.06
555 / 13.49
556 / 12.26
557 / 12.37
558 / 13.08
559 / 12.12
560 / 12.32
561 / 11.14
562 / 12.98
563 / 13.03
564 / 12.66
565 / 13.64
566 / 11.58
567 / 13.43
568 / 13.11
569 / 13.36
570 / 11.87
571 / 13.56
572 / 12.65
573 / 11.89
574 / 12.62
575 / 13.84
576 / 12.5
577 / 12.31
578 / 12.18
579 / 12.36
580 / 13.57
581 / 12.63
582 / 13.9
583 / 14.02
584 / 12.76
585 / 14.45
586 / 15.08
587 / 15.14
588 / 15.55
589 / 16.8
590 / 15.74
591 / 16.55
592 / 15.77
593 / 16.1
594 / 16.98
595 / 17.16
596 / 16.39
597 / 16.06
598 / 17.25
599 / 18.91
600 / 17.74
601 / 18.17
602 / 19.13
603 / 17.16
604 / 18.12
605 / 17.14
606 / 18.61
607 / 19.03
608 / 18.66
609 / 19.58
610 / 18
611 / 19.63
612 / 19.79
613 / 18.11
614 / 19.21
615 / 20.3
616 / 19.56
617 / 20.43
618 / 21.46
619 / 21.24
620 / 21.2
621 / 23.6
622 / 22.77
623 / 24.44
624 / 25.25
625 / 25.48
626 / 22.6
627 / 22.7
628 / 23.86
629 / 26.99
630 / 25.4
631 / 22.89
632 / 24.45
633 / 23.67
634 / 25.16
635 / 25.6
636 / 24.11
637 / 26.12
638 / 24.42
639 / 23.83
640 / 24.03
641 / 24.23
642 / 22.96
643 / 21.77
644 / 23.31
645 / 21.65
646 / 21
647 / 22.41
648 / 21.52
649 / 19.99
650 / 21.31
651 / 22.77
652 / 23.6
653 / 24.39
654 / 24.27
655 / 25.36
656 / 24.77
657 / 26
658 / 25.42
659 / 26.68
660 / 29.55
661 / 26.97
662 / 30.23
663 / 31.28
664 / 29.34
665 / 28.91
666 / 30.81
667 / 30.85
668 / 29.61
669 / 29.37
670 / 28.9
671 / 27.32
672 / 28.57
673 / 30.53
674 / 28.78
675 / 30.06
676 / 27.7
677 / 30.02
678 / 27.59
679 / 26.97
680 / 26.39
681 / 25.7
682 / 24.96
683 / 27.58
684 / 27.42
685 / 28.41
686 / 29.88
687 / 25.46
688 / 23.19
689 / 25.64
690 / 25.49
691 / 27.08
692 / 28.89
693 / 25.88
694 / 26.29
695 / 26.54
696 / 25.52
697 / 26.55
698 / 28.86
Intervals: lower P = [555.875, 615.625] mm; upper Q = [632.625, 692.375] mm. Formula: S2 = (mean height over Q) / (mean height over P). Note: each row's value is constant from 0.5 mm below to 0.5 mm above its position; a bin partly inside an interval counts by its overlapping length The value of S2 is 1.7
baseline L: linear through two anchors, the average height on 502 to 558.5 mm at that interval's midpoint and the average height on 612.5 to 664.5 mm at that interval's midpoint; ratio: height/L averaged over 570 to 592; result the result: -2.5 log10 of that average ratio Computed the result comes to 0.40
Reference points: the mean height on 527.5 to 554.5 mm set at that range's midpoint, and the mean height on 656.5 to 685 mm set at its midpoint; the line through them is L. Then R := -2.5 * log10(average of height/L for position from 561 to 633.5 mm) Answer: 0.187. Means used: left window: 14.3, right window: 28.3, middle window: 17.4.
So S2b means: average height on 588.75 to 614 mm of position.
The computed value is 17.7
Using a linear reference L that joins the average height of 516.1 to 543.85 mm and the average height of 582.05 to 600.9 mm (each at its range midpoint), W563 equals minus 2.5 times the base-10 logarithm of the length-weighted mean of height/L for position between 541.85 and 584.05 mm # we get 0.23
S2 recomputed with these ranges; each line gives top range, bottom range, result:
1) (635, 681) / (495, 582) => 1.63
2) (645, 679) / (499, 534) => 1.44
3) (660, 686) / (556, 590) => 2.17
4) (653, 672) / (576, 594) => 1.94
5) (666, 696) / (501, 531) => 1.48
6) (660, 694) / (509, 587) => 1.90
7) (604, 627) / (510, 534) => 1.17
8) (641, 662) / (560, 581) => 1.89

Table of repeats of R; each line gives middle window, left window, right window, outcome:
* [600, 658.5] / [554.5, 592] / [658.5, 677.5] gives 0.02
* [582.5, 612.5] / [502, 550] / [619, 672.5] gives 0.27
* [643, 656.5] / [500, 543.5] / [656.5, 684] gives 0.18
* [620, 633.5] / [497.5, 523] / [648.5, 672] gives 0.06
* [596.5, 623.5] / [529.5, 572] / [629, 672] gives 0.07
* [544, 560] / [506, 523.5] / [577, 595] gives 0.30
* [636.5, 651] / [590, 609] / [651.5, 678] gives 0.08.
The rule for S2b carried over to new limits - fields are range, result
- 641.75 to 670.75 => 25.7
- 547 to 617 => 15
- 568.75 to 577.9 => 12.7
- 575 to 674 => 21.5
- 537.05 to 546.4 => 14.6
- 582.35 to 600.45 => 16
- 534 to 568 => 13.4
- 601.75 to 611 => 18.4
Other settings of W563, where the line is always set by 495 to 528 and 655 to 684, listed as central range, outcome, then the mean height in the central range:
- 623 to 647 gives 0.105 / 24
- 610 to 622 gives 0.239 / 20.4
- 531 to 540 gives 0.388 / 14.9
